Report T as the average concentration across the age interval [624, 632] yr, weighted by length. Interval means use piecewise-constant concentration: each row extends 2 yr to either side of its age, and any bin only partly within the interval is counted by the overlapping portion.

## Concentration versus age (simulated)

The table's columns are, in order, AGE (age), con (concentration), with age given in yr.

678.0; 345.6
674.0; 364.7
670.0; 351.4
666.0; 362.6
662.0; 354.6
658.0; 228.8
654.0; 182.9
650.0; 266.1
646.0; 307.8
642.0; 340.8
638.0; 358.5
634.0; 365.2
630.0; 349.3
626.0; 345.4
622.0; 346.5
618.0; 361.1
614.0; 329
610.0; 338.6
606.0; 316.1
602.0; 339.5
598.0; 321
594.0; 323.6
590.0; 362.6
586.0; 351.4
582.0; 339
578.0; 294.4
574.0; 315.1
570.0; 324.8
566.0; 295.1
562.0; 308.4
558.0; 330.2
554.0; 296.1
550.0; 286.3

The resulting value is 347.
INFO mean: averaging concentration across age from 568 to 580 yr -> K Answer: 311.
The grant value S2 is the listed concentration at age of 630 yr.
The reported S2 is 349.3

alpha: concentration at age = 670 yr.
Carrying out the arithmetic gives 351.4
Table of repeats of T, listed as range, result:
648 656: 224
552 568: 307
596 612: 329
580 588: 345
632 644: 355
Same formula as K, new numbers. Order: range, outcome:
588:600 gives 336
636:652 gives 318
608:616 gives 334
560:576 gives 311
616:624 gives 354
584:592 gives 357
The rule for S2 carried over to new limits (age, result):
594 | 323.6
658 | 228.8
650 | 266.1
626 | 345.4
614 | 329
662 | 354.6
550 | 286.3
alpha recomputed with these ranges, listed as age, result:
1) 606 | 316.1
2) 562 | 308.4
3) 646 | 307.8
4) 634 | 365.2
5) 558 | 330.2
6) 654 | 182.9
